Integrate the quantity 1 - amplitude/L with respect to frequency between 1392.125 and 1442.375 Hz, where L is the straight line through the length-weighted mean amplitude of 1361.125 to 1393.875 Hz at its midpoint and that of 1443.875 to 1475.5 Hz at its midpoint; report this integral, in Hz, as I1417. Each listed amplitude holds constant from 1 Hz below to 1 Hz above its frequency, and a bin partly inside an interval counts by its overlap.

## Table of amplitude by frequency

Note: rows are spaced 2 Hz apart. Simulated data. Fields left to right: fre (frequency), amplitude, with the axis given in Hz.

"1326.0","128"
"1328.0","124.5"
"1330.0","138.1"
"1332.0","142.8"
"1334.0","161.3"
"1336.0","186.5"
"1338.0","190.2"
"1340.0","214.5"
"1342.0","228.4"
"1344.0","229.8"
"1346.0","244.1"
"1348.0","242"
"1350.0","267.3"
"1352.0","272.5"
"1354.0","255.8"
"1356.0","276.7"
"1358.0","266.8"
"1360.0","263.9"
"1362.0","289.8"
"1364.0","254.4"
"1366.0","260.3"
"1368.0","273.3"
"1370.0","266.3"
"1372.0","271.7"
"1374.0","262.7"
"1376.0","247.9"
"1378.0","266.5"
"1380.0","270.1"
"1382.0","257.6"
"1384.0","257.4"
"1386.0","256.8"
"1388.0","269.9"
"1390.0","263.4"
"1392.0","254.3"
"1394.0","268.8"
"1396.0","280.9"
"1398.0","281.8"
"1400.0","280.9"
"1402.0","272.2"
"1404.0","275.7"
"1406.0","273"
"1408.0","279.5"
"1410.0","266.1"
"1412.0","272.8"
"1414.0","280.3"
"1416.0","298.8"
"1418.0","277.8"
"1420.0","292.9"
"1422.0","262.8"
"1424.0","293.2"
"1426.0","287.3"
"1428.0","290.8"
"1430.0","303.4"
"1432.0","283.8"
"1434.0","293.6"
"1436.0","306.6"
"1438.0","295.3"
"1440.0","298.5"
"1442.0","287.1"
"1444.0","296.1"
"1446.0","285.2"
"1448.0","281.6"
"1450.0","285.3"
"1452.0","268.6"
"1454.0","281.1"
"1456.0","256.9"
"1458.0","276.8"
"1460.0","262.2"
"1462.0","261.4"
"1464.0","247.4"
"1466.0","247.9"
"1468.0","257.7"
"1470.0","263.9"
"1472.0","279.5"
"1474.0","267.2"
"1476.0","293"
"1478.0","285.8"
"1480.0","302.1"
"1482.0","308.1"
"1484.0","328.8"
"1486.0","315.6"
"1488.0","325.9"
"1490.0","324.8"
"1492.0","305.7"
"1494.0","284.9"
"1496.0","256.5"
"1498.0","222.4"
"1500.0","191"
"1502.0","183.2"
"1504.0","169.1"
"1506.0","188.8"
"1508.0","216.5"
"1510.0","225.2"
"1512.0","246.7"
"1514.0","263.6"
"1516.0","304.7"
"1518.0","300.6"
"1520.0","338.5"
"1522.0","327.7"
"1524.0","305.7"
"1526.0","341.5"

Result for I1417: -3.2 Hz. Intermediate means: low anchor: 264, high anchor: 270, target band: 284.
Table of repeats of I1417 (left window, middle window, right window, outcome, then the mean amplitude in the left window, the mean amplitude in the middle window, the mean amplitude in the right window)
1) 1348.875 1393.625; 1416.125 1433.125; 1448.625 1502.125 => -1.08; 265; 287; 275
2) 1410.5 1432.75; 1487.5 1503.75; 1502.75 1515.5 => -1.68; 285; 256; 221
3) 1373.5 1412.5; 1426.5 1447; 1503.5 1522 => -2.33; 268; 294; 257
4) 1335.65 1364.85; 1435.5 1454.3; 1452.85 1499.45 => -1.16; 247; 288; 280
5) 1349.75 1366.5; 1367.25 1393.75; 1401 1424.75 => 0.89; 268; 263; 279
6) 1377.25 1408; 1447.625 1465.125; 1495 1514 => -2.27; 269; 268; 214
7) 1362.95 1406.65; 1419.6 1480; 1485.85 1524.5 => -3.47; 267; 280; 263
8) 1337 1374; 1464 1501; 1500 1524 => -4.21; 254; 280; 251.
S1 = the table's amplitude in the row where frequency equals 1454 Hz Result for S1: 281.1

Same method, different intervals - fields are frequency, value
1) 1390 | 263.4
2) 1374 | 262.7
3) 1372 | 271.7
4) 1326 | 128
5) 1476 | 293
